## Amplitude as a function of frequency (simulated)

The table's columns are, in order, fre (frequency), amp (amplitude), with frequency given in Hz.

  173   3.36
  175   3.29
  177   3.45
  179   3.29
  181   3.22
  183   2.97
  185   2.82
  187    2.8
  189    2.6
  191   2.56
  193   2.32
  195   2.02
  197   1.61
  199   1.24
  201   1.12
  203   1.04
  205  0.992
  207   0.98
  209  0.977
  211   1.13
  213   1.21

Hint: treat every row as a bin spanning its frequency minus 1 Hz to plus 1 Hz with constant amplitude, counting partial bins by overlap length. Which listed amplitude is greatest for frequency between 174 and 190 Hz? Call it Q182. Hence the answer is 3.45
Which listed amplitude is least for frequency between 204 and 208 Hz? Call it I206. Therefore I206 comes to 0.98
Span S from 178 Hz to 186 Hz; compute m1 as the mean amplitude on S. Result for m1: 3.08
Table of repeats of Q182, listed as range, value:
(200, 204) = 1.12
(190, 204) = 2.56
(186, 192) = 2.8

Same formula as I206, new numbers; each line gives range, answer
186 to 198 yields 1.61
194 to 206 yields 0.992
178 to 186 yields 2.82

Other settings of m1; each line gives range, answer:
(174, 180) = 3.34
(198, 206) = 1.1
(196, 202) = 1.32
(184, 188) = 2.81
